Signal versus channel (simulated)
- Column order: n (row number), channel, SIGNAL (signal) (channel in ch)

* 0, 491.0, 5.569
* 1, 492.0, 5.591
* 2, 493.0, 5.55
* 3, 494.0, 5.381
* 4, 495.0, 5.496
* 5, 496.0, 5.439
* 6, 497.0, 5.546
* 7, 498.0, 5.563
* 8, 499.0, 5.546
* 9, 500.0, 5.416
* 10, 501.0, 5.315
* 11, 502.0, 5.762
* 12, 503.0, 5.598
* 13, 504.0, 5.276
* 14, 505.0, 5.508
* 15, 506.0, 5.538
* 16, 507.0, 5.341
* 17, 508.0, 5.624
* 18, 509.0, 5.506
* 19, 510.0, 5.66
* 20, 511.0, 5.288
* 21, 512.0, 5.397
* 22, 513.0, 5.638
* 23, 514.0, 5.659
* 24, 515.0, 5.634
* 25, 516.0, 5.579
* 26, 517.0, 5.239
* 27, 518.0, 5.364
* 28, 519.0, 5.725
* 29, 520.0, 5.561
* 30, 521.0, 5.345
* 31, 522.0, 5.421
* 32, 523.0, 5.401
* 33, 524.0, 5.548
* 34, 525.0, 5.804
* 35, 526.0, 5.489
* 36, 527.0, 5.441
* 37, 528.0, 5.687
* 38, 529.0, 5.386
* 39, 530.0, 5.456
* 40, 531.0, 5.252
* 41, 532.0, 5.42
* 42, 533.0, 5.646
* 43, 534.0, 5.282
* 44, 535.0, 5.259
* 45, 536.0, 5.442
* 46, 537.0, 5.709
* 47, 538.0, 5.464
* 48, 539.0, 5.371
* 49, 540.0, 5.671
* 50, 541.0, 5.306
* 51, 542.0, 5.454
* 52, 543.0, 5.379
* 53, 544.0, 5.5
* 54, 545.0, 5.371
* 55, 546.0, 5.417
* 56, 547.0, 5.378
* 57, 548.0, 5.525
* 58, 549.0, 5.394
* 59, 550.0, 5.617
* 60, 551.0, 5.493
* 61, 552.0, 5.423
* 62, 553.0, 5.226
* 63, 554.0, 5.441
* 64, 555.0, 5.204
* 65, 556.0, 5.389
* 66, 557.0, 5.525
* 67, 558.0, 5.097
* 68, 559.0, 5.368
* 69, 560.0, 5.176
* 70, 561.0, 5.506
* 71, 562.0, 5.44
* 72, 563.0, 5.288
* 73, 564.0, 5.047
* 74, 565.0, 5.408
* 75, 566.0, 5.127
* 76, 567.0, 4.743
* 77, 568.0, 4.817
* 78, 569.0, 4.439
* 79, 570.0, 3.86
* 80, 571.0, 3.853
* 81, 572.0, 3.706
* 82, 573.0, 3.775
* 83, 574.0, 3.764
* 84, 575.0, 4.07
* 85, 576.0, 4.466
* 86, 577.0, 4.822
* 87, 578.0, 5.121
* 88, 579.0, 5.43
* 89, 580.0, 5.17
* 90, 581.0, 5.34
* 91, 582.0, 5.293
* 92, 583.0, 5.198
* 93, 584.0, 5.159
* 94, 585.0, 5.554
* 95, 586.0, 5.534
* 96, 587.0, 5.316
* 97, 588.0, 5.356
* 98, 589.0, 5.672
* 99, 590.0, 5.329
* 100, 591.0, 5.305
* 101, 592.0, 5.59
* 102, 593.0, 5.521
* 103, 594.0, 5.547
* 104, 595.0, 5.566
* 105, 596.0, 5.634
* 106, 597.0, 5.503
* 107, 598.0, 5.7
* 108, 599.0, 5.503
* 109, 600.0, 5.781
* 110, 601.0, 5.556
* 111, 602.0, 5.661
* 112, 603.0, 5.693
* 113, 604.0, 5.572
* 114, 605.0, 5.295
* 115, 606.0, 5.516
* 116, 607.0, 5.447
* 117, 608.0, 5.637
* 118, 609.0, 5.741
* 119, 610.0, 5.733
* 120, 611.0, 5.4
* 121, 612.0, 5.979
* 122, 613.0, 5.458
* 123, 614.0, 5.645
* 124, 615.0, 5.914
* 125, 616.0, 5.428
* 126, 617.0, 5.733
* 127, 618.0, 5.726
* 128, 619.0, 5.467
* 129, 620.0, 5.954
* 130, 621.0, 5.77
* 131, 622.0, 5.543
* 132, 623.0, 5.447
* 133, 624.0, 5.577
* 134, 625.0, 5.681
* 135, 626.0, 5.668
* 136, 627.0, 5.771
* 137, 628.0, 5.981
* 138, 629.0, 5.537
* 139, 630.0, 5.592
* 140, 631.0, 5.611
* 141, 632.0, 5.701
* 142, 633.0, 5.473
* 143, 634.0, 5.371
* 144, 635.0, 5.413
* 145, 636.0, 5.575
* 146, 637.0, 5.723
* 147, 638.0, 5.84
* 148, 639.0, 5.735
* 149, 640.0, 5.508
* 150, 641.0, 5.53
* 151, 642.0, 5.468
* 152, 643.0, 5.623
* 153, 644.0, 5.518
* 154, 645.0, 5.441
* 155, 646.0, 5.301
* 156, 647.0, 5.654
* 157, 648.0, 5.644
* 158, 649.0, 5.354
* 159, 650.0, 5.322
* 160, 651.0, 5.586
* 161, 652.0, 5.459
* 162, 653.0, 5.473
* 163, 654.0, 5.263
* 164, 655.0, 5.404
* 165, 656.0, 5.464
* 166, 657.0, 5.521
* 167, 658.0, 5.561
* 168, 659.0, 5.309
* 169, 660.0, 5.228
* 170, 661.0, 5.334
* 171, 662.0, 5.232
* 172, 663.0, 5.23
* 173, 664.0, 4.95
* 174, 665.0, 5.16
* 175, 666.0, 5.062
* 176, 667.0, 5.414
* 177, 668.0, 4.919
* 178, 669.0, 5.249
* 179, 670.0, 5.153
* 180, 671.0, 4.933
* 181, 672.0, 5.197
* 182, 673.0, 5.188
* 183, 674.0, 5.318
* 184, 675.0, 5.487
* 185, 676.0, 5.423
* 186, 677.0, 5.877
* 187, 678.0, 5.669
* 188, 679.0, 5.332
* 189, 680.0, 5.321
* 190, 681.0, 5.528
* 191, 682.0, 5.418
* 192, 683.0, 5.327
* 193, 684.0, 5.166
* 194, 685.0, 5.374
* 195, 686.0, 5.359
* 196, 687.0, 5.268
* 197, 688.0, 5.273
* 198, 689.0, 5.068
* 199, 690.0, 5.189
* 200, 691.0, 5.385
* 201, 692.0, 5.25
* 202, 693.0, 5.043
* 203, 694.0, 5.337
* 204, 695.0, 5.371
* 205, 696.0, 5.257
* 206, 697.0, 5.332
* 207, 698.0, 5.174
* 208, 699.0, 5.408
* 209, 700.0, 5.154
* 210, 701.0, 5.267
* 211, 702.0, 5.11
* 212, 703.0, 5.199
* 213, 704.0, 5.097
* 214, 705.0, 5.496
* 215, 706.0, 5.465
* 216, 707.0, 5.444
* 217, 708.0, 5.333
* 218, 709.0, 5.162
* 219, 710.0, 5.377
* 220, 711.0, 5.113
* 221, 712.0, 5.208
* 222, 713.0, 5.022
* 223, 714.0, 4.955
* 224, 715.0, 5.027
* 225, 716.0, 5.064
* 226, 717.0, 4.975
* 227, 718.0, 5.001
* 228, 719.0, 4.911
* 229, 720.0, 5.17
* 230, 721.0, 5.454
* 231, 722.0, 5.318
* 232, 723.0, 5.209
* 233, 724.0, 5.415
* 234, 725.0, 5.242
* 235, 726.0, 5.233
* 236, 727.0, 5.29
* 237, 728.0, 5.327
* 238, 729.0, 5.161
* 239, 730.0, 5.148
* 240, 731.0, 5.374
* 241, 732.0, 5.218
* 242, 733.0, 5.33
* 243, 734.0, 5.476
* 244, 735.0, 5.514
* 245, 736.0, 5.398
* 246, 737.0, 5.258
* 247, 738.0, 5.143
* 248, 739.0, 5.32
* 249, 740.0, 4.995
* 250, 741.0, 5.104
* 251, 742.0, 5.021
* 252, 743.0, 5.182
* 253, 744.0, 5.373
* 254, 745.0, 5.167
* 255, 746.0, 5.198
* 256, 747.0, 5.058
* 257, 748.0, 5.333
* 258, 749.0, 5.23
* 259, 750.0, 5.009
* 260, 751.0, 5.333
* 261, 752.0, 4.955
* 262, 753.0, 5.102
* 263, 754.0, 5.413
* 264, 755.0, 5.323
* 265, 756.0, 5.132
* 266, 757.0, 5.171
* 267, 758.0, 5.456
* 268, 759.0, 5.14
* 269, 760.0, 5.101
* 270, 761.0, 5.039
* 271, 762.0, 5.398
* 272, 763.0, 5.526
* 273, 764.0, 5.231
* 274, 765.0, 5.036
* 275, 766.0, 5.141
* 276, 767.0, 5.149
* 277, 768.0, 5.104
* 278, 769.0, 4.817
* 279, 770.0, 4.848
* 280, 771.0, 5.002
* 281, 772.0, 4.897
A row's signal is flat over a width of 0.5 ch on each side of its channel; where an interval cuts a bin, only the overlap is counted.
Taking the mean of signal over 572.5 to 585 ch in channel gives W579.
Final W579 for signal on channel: 4.83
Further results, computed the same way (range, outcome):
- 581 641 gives 5.58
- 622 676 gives 5.44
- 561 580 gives 4.66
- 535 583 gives 5.11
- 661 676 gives 5.19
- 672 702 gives 5.32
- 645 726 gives 5.28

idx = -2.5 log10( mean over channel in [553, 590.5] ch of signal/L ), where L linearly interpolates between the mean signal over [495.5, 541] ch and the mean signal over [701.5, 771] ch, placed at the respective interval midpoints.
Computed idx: 0.09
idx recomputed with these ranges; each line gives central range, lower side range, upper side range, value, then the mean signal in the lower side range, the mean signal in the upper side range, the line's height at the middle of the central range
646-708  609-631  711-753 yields 0.022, 5.67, 5.2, 5.43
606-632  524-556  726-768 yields -0.058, 5.45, 5.22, 5.36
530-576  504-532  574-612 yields 0.064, 5.49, 5.38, 5.44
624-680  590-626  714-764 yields 0.006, 5.6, 5.22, 5.47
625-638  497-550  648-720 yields -0.057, 5.48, 5.27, 5.34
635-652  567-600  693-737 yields -0.084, 5.04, 5.24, 5.13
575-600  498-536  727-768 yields 0.013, 5.49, 5.22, 5.41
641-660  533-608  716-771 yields -0.048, 5.25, 5.2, 5.23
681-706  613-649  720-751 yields 0.025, 5.61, 5.25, 5.39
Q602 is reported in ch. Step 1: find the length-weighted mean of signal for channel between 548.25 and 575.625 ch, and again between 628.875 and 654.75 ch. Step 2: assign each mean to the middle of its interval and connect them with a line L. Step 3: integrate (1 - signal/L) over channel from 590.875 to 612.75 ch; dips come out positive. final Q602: -1.5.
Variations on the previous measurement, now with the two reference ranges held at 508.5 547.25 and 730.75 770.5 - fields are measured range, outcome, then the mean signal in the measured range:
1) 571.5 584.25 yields 1.7 ch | 4.71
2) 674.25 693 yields -0.3 ch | 5.36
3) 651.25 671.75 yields 0.2 ch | 5.27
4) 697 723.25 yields 0.3 ch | 5.2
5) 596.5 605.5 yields -0.3 ch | 5.58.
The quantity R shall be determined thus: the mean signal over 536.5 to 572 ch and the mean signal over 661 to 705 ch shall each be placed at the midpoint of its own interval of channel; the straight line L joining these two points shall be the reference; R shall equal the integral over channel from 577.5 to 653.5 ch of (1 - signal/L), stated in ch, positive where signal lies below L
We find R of -4.4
